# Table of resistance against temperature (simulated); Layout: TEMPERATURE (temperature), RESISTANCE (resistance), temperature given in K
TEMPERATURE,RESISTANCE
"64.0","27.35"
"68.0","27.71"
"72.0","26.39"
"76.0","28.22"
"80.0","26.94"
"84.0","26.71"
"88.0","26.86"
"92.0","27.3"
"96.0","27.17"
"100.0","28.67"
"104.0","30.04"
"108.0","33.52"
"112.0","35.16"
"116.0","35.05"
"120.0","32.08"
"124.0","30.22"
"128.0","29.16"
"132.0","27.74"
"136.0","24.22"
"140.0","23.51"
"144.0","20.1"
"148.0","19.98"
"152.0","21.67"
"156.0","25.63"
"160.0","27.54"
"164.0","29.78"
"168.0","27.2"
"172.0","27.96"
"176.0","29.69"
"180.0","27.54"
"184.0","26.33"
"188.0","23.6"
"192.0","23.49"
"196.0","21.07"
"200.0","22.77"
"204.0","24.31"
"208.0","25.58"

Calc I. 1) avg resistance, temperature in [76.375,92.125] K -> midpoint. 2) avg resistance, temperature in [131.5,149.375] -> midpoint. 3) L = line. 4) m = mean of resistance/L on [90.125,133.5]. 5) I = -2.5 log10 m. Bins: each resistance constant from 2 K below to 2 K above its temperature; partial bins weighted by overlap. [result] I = -0.22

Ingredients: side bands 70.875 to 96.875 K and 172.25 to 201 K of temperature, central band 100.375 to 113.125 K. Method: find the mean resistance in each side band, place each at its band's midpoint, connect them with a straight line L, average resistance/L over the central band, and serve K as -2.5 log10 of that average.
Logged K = -0.20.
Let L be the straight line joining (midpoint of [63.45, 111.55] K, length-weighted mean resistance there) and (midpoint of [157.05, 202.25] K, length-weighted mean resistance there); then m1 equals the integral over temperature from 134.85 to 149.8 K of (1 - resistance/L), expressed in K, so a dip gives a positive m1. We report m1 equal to 2.8 K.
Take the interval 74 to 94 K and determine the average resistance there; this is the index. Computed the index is 27.2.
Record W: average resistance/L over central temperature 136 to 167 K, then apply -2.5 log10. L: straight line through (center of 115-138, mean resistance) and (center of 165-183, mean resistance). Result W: 0.19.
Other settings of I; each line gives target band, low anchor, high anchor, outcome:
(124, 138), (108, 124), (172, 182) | 0.18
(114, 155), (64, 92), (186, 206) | -0.05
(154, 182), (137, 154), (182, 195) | -0.21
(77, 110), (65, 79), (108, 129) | 0.05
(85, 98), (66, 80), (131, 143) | -0.02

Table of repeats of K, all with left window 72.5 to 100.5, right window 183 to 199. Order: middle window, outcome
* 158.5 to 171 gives -0.158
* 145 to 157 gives 0.135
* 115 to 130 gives -0.206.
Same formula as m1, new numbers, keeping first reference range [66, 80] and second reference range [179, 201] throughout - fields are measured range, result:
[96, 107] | -1.2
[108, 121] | -4.0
